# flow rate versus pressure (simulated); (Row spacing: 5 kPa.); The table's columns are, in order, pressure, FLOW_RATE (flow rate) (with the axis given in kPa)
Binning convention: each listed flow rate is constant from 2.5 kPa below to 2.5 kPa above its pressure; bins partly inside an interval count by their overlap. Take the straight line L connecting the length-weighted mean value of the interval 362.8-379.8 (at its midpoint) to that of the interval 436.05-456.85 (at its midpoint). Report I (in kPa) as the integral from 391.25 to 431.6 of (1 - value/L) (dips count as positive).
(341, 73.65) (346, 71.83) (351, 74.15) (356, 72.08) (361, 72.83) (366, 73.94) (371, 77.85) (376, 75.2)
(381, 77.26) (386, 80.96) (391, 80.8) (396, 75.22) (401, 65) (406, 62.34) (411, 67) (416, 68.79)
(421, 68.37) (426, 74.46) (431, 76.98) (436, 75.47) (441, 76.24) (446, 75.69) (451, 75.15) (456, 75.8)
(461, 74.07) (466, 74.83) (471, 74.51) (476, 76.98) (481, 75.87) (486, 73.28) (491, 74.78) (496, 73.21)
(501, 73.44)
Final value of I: 3.0 kPa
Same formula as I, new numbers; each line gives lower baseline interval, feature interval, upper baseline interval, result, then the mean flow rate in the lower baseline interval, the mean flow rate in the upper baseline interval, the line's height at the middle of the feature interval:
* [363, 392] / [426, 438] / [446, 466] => -0.02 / 77.4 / 75.1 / 75.8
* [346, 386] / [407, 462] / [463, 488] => 1.41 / 75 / 75.1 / 75.1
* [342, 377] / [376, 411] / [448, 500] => 0.44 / 73.9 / 74.8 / 74.2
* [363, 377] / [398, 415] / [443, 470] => 2.24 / 75.6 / 75.1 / 75.4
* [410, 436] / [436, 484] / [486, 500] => -1.71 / 71.8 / 73.8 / 72.8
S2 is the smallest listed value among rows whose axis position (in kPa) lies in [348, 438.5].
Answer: 62.34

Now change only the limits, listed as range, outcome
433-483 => 74.07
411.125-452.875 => 68.37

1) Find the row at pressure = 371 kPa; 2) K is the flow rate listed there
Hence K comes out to 77.85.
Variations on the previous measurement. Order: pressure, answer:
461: 74.07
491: 74.78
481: 75.87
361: 72.83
